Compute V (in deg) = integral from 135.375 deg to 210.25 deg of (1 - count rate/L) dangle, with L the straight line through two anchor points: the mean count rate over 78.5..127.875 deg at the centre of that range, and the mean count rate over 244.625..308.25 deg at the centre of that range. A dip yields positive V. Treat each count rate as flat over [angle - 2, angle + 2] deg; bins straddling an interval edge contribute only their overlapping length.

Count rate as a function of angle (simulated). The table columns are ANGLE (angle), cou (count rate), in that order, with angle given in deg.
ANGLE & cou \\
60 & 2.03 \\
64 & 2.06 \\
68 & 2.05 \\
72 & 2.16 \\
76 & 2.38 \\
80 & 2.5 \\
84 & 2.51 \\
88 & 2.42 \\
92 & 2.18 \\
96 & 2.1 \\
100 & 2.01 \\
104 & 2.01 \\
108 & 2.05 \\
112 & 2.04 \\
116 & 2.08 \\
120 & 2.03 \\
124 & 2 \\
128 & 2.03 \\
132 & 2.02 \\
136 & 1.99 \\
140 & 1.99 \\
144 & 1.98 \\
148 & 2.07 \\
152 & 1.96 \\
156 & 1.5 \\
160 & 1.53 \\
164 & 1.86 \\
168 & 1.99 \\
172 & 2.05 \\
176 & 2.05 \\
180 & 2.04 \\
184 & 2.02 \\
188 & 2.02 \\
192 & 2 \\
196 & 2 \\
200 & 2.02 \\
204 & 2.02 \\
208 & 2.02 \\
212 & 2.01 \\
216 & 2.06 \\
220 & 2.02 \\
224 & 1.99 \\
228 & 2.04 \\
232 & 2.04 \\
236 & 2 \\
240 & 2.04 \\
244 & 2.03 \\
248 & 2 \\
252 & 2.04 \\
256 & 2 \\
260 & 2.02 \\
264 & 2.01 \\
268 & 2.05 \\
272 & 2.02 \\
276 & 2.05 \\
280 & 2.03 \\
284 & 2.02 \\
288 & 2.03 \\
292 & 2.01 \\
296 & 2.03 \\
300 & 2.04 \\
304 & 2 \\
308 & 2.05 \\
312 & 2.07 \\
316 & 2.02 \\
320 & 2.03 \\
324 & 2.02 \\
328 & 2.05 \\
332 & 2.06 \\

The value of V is 5.3 deg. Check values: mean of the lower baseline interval 2.15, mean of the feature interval 1.95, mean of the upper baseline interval 2.02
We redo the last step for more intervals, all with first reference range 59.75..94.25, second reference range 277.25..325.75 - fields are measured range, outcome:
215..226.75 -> 0.5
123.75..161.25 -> 4.9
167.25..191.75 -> 1.5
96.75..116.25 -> 1.7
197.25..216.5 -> 1.0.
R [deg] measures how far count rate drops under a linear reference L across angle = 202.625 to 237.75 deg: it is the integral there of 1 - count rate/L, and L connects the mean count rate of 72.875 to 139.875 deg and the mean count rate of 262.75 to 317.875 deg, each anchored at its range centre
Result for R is 0.9 deg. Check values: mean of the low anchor 2.14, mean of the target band 2.02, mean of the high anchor 2.03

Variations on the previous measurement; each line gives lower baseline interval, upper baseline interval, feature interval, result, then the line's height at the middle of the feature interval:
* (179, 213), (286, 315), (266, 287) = -0.1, 2.03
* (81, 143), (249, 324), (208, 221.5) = 0.2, 2.06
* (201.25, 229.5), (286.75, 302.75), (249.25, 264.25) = 0.1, 2.02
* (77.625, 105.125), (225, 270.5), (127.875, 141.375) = 1.2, 2.19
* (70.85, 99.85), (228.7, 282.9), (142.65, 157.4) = 2.1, 2.2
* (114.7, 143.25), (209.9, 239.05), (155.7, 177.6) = 1.8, 2.02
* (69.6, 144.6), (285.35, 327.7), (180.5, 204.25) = 0.8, 2.09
